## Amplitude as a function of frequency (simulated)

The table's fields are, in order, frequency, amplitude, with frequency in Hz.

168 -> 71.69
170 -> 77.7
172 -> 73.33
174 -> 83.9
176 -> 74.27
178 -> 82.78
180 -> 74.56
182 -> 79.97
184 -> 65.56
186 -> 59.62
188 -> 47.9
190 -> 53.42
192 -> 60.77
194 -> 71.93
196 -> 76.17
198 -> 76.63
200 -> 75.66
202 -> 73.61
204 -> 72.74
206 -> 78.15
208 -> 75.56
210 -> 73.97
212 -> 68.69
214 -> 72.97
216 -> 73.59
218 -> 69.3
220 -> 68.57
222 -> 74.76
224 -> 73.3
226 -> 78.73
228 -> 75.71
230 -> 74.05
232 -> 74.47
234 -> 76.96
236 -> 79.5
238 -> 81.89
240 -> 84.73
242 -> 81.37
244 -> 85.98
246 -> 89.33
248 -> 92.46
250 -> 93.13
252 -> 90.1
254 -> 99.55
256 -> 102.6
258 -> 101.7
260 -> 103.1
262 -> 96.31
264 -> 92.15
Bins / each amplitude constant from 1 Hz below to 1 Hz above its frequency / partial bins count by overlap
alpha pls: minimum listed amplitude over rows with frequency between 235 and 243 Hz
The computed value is 79.5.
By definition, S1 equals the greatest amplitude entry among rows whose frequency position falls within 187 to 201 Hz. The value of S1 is 76.63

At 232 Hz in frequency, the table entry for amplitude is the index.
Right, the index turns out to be 74.47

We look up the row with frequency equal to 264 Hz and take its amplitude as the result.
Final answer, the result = 92.15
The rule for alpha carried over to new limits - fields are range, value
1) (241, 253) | 81.37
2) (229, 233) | 74.05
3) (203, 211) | 72.74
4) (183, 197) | 47.9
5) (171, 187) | 59.62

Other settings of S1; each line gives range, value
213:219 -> 73.59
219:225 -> 74.76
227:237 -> 79.5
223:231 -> 78.73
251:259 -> 102.6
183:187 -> 65.56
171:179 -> 83.9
